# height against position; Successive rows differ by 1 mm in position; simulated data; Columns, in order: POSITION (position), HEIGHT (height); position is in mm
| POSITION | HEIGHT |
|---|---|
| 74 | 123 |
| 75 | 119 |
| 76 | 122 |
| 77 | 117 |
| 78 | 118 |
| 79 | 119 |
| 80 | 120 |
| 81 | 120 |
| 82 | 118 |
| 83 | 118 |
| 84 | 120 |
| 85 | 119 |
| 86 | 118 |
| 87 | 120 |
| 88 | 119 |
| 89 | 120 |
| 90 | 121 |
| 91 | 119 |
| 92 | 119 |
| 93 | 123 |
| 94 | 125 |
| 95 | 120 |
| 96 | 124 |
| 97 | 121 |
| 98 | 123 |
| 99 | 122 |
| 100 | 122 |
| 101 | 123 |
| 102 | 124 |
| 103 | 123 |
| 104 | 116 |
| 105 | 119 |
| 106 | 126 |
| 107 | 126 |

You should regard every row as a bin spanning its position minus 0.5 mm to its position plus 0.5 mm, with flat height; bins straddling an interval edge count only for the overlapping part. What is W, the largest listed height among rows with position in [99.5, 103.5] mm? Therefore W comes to 124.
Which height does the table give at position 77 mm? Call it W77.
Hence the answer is 117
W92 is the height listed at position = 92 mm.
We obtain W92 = 119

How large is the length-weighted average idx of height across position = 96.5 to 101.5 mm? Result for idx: 122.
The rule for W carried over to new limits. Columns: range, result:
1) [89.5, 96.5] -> 125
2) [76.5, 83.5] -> 120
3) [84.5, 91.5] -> 121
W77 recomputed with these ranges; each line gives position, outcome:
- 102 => 124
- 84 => 120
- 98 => 123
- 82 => 118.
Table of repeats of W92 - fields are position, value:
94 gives 125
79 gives 119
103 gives 123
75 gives 119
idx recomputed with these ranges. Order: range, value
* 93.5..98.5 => 123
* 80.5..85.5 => 119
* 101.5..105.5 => 120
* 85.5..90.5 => 120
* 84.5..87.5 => 119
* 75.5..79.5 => 119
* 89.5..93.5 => 120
